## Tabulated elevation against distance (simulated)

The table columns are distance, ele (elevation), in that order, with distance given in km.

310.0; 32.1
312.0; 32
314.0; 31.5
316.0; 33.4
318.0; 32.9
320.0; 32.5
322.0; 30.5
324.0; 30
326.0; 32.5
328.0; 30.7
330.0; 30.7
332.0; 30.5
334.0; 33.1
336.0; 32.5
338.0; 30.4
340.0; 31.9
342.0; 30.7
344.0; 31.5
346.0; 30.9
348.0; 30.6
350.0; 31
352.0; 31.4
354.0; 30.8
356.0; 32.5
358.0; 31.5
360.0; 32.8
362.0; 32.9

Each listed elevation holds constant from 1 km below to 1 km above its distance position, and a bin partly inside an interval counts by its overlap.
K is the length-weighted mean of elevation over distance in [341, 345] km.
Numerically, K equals 31.1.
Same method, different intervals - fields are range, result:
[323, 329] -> 31.1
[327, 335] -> 31.2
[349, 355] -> 31.1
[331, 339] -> 31.6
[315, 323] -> 32.3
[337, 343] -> 31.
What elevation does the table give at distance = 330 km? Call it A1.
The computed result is 30.7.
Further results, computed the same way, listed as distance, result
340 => 31.9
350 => 31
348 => 30.6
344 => 31.5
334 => 33.1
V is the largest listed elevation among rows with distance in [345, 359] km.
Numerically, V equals 32.5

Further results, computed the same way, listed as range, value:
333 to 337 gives 33.1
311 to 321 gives 33.4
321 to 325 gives 30.5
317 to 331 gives 32.9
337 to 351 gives 31.9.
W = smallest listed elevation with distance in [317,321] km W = 32.5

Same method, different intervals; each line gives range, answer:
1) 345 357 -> 30.6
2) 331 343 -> 30.4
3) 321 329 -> 30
